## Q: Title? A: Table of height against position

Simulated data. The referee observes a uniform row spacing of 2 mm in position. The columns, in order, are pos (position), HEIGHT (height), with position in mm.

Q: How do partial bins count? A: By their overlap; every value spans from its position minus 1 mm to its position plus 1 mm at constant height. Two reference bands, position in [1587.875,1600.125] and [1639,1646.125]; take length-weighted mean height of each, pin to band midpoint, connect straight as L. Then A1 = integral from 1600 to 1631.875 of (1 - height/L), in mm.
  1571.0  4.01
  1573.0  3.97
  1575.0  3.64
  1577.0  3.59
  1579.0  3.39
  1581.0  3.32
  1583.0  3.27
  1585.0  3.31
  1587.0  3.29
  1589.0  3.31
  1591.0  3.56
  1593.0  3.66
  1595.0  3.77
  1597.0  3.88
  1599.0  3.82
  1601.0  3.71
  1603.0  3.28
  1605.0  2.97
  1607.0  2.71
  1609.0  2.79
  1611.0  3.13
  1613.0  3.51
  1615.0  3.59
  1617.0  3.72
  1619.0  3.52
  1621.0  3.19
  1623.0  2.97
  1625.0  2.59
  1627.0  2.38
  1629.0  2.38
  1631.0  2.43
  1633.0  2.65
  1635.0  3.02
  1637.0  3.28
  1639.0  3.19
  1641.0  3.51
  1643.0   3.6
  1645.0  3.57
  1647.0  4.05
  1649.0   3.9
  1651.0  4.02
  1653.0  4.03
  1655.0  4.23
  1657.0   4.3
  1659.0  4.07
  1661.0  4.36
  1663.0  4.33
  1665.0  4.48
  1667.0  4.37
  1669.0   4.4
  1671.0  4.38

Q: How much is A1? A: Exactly 4.8 mm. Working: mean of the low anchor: 3.66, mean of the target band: 3.06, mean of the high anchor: 3.52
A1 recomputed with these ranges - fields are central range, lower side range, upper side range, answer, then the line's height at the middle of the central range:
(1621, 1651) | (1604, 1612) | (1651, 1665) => 4.3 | 3.64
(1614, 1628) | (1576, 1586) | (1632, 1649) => 1.0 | 3.39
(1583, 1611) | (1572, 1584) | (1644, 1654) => 2.0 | 3.63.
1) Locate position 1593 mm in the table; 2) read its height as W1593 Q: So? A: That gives 3.66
